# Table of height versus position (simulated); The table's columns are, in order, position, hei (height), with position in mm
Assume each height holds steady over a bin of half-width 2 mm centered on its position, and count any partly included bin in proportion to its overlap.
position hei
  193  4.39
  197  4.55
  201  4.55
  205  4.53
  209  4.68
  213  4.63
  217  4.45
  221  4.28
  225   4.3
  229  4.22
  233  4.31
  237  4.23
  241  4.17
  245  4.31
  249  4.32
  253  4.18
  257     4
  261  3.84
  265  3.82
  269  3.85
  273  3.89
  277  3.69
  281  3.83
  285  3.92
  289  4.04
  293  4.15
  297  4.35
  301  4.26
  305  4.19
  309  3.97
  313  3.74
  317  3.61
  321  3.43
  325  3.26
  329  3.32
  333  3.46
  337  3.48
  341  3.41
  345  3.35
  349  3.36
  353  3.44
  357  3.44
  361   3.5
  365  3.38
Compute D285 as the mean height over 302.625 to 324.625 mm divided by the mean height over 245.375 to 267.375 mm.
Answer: 0.93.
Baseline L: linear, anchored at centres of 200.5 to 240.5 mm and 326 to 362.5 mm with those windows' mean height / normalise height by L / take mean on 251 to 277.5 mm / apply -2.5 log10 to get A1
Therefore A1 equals 0.04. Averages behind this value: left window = 4.4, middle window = 3.91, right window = 3.41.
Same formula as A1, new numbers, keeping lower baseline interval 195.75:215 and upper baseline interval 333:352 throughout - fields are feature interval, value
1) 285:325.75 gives -0.05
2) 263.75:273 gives 0.05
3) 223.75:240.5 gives 0.03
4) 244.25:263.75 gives 0.02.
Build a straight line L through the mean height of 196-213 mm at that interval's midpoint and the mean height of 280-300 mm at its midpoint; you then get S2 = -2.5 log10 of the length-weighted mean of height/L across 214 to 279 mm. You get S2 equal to 0.06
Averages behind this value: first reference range 4.59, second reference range 4.08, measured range 4.12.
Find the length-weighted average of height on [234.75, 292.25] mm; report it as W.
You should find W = 4.01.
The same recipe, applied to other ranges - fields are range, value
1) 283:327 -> 3.9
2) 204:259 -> 4.33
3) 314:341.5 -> 3.44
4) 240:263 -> 4.14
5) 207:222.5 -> 4.52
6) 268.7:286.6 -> 3.83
